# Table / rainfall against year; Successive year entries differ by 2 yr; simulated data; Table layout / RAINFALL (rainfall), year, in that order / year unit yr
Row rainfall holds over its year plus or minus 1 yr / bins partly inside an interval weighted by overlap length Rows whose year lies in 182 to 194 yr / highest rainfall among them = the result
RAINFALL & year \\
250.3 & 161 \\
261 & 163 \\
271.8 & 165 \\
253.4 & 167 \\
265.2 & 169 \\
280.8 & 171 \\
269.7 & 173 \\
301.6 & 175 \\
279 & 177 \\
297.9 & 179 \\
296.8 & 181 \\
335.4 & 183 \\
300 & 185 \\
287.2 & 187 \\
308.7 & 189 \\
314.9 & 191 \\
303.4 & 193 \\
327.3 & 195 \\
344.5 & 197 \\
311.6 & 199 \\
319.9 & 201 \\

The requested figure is 335.4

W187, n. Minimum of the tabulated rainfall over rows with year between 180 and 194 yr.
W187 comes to 287.2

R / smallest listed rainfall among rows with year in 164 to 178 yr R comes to 253.4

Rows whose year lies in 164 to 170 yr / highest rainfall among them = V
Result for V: 271.8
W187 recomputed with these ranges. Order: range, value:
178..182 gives 296.8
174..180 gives 279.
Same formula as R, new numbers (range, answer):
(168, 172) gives 265.2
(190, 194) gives 303.4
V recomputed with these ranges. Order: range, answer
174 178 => 301.6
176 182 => 297.9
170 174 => 280.8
